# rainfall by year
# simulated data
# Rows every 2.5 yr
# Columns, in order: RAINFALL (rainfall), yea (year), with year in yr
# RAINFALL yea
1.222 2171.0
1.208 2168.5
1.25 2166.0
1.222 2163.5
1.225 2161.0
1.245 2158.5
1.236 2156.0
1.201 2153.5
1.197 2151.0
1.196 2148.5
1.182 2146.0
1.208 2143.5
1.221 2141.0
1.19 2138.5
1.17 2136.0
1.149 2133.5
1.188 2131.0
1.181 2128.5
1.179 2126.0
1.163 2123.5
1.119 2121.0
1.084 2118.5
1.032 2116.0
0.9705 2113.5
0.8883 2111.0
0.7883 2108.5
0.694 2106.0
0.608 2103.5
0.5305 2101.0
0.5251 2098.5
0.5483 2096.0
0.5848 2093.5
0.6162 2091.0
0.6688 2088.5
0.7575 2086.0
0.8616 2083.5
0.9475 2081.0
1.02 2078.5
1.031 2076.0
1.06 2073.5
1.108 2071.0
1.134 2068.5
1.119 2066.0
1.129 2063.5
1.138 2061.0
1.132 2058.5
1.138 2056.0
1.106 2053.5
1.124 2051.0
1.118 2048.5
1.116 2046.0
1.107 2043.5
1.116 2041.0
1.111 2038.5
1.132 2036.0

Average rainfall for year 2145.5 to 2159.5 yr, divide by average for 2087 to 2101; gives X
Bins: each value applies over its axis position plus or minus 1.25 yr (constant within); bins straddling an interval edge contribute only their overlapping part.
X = 2.1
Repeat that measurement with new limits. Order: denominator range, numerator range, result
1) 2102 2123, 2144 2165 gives 1.34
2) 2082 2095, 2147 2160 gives 1.74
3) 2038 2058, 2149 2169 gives 1.09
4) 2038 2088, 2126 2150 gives 1.12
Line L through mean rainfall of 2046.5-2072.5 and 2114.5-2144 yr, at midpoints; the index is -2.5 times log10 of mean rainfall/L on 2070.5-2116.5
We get 0.392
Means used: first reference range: 1.12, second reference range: 1.15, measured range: 0.793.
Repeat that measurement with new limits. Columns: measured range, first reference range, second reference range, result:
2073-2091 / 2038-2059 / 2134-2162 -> 0.29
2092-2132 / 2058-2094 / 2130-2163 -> 0.24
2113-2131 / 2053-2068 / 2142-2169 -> 0.07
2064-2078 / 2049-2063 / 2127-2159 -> 0.05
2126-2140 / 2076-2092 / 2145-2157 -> -0.07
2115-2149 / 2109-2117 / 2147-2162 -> -0.09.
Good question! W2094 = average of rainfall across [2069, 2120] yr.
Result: 0.822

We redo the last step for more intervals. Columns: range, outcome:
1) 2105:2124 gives 0.963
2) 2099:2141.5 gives 0.997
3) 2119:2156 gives 1.18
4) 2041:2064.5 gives 1.12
